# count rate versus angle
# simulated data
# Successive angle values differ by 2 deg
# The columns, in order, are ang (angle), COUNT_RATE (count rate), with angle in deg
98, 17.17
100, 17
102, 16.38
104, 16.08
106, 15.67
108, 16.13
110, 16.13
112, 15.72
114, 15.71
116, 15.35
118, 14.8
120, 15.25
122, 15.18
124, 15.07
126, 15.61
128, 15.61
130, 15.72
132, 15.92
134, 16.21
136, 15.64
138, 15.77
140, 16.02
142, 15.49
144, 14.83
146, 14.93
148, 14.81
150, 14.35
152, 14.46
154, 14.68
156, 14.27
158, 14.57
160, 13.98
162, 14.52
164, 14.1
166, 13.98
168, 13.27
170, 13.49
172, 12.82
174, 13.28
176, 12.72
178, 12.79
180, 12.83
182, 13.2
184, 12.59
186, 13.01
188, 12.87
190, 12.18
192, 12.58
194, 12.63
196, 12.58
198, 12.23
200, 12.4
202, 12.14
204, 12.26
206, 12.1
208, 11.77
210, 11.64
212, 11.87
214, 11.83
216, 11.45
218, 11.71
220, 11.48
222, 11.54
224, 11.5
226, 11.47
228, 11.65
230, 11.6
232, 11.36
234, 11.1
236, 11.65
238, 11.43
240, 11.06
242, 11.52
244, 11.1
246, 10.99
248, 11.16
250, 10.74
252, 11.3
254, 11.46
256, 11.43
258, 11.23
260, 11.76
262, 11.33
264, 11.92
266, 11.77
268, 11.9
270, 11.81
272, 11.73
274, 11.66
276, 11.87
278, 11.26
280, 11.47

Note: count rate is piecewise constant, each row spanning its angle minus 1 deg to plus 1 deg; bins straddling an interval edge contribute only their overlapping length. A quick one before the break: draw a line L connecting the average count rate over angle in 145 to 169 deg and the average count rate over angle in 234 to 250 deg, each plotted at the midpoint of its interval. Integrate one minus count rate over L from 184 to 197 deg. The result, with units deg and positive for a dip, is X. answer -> 0.5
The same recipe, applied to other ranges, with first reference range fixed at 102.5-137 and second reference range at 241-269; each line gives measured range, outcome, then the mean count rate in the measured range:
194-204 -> 0.61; 12.4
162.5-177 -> 0.68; 13.4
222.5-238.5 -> 0.91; 11.5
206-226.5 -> 1.57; 11.7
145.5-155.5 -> 0.05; 14.6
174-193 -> 1.21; 12.8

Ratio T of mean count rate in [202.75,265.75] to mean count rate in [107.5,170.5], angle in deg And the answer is 0.76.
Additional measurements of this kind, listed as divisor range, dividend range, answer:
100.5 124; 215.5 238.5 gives 0.73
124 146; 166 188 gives 0.83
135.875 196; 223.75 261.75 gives 0.82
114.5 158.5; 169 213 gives 0.82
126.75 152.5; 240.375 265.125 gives 0.74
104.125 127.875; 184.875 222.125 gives 0.78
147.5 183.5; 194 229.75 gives 0.86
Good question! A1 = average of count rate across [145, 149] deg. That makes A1 14.9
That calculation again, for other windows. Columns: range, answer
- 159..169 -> 14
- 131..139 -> 15.9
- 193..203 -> 12.4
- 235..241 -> 11.4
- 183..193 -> 12.6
